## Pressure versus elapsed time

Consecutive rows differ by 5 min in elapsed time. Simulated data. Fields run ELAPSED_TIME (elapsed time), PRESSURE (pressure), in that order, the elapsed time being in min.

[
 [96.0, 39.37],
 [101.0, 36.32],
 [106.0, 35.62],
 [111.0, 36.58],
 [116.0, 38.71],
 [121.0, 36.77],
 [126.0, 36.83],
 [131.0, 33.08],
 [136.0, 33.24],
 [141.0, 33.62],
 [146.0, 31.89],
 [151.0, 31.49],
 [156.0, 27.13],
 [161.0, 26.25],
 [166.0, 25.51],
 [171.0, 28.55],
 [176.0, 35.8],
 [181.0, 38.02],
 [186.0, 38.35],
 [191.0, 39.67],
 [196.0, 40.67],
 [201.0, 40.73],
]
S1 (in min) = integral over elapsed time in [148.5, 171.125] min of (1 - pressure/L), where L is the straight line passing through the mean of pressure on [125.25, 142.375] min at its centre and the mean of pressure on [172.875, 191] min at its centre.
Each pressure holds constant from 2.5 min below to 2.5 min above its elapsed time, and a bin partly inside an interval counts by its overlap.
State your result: 5.1 min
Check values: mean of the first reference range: 34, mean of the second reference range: 37.4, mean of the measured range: 27.7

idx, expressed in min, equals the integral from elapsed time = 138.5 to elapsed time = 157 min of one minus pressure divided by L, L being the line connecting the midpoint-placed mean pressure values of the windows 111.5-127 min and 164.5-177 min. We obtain 1.0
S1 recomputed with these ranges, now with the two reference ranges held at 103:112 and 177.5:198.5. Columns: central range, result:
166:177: 2.4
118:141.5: 1.3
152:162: 2.7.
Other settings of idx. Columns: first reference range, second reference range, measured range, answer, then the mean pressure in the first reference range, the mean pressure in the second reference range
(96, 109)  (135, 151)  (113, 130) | -1.1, 36.6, 32.7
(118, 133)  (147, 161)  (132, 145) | -0.2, 35.7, 29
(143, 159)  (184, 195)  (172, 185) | 0.2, 30.2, 39.3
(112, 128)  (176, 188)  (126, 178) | 9.2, 37.4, 37.7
